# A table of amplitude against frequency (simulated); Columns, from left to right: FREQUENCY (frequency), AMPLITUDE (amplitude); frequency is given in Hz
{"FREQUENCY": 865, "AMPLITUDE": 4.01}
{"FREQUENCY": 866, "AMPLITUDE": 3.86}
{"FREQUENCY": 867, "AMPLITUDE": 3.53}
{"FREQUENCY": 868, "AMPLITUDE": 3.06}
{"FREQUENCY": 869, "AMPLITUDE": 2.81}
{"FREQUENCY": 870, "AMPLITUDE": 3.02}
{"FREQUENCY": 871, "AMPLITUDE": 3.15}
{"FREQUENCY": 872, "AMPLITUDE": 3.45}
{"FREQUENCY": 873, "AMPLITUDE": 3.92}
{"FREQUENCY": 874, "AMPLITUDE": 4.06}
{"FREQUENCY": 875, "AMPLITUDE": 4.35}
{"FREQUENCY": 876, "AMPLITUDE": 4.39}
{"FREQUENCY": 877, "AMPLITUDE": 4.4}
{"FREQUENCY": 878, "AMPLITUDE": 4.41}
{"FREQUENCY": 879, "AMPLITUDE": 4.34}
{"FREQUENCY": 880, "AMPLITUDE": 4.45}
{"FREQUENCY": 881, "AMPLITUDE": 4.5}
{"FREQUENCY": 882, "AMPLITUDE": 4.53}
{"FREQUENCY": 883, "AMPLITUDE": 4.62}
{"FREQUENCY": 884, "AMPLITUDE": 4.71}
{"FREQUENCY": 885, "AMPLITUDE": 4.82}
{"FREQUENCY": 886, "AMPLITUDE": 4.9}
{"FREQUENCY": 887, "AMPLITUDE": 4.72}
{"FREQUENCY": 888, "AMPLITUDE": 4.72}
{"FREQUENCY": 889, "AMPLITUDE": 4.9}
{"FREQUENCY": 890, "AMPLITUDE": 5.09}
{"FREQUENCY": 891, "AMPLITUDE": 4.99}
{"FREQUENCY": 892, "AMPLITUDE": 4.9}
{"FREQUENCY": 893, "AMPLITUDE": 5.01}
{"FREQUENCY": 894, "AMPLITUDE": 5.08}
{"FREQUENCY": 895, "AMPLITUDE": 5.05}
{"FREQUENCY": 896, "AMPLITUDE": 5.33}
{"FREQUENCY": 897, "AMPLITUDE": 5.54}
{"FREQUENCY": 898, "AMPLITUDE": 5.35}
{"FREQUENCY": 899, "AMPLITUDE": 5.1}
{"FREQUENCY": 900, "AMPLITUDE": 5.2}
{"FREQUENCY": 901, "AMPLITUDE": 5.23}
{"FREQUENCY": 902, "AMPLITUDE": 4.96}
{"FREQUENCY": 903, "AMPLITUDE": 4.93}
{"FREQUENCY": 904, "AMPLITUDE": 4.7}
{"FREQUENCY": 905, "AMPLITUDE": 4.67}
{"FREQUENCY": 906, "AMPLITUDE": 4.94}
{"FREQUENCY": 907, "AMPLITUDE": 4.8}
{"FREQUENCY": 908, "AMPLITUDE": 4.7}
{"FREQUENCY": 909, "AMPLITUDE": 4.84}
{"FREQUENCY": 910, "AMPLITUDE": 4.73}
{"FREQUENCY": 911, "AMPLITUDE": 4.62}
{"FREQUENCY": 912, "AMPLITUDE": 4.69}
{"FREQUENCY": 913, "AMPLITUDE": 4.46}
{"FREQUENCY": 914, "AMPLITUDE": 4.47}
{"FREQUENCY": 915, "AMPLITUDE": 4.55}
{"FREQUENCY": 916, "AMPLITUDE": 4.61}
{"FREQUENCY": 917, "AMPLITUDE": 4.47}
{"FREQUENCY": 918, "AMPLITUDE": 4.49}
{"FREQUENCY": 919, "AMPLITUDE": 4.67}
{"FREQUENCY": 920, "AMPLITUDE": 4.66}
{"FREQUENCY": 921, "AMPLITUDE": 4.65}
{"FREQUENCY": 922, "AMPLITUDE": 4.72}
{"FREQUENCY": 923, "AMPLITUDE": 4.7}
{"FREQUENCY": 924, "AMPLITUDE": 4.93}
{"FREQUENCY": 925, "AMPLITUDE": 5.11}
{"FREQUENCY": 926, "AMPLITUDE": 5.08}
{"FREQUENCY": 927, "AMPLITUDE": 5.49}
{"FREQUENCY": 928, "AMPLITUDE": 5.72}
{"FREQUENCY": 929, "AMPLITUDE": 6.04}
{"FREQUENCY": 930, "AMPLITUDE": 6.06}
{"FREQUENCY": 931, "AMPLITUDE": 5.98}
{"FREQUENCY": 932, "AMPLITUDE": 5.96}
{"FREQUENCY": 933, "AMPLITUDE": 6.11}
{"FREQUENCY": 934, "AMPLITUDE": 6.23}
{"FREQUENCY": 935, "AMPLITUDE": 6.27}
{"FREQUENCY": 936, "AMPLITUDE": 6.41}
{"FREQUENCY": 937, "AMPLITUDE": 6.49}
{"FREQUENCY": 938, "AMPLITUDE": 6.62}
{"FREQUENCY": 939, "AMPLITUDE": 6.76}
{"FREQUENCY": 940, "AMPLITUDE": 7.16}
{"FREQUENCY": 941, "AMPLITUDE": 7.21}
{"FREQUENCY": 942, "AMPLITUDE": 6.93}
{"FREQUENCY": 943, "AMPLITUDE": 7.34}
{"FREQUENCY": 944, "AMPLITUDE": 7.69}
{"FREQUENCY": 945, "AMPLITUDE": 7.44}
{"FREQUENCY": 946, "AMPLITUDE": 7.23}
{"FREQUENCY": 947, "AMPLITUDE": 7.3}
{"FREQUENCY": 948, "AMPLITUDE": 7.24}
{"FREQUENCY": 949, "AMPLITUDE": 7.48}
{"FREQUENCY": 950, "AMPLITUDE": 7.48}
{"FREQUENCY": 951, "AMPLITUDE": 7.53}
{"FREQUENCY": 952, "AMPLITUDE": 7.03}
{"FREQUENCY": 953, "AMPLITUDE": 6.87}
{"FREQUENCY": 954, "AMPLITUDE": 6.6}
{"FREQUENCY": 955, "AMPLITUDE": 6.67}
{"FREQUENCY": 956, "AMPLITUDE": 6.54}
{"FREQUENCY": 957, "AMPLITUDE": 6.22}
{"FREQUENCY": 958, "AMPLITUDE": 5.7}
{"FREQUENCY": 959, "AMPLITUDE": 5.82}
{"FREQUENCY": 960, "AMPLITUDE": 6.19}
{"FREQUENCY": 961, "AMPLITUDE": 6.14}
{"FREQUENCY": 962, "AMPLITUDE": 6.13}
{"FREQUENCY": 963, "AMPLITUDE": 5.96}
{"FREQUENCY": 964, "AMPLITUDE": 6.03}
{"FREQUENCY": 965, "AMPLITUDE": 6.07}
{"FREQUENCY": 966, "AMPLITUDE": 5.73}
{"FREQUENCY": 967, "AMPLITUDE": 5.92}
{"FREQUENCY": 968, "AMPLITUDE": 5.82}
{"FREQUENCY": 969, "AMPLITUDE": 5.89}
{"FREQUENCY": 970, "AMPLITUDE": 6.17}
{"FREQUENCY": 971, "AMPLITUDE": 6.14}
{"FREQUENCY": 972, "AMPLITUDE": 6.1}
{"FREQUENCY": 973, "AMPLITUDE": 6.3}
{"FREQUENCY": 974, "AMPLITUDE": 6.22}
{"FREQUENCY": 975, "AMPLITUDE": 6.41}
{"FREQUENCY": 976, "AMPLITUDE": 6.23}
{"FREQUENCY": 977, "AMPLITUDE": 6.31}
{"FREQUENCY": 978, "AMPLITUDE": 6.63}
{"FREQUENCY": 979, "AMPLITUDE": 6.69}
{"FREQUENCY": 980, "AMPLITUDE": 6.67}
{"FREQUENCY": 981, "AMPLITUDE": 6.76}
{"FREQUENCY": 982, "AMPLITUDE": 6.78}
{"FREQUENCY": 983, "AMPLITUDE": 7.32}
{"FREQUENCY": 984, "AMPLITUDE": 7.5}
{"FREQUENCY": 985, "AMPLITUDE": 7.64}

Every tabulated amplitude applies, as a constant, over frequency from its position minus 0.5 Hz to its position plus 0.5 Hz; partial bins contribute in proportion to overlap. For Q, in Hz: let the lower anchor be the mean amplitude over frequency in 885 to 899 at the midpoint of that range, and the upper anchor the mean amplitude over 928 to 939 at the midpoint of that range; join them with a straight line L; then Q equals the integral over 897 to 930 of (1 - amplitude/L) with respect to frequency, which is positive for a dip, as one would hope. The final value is 4.3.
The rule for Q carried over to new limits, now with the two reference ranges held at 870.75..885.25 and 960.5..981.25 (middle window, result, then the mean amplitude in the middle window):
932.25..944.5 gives -2.7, 6.75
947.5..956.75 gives -1.9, 7.03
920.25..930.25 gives 0.1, 5.22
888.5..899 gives -1.2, 5.12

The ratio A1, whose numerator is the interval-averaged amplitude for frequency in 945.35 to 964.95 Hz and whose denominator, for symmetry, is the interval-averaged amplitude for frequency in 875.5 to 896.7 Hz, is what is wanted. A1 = 1.4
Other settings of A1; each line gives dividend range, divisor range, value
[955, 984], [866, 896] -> 1.44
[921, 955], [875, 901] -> 1.33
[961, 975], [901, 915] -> 1.28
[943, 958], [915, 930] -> 1.42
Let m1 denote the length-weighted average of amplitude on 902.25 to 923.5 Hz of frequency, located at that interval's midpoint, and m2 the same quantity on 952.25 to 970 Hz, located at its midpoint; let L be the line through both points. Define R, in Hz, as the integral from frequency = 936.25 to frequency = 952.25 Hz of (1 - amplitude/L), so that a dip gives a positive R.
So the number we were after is -4.37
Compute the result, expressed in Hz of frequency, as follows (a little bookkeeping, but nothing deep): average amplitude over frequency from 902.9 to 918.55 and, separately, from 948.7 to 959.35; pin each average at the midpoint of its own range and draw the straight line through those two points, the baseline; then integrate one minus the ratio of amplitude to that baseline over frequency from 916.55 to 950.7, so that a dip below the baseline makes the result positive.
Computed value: -2.0 Hz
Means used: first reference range 4.66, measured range 6.13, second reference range 6.72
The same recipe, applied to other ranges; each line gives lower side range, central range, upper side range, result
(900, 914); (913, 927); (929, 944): 2.1 Hz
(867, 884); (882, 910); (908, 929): -3.7 Hz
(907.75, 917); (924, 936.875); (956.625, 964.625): -1.8 Hz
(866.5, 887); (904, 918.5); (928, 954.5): 2.3 Hz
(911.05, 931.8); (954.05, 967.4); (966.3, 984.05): -0.2 Hz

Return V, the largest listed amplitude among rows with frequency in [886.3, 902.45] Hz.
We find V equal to 5.54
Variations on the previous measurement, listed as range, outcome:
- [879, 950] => 7.69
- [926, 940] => 7.16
